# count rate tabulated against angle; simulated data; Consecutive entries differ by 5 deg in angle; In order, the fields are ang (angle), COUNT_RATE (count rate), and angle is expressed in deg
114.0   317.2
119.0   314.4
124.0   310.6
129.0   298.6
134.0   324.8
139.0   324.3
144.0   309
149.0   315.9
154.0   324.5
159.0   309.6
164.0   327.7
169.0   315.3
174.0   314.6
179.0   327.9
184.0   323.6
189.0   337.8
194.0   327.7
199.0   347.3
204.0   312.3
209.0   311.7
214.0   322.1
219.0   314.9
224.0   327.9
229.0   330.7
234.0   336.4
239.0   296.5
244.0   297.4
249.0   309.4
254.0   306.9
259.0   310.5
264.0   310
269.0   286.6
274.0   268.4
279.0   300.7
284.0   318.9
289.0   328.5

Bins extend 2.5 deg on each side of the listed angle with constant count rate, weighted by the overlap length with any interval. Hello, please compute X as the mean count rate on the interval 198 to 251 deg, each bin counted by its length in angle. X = 318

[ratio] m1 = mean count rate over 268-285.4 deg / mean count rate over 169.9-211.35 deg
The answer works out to 0.90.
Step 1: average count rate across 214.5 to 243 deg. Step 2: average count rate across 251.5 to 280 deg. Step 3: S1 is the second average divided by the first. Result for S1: 0.9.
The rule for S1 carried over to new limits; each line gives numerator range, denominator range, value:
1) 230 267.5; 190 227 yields 0.96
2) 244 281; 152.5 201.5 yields 0.92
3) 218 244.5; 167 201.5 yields 0.97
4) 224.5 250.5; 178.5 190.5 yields 0.96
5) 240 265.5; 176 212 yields 0.94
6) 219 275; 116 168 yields 0.98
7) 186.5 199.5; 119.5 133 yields 1.09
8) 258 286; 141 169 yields 0.94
